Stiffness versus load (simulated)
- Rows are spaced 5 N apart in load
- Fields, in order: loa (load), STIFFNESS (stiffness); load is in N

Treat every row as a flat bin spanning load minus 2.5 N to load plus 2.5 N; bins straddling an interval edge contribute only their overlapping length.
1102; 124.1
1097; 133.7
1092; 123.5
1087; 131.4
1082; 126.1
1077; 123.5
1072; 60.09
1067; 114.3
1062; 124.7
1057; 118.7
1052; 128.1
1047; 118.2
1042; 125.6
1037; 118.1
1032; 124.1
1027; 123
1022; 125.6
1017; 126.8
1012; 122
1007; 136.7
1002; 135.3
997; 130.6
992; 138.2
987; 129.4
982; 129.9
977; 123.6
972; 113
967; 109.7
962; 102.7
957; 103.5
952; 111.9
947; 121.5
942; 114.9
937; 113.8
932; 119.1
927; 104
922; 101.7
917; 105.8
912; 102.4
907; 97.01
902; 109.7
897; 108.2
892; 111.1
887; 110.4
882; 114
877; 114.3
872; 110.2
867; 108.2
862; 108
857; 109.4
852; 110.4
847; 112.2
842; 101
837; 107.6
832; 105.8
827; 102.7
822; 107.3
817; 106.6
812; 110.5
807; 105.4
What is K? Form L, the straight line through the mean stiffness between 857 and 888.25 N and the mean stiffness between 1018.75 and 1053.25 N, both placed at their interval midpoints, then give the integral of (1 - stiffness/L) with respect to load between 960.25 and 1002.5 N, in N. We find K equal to -1.5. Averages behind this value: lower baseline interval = 111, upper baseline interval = 123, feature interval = 123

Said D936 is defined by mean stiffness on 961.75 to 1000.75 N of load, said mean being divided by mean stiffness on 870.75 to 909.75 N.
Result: 1.1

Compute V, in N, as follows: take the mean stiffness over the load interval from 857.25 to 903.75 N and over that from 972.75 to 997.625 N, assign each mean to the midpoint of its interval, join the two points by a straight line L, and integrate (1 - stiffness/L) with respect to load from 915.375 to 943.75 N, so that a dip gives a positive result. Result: 2.2 N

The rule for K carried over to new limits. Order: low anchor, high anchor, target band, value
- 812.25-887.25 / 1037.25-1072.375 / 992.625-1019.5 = -3.8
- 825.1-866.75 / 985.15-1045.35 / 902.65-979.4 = 5.9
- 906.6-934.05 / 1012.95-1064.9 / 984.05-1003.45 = -2.8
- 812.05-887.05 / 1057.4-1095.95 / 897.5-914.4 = 1.0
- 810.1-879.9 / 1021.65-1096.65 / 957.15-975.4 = 0.9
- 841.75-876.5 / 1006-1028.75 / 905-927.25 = 2.6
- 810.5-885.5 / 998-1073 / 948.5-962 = 0.9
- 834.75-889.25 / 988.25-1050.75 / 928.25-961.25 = 1.6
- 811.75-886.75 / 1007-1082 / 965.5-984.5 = -0.7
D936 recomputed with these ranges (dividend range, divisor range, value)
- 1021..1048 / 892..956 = 1.12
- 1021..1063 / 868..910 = 1.12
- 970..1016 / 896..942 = 1.20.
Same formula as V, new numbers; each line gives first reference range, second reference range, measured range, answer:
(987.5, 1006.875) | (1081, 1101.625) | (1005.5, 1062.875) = 3.5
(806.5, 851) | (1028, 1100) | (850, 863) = -0.1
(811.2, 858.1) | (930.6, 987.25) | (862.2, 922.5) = 1.6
